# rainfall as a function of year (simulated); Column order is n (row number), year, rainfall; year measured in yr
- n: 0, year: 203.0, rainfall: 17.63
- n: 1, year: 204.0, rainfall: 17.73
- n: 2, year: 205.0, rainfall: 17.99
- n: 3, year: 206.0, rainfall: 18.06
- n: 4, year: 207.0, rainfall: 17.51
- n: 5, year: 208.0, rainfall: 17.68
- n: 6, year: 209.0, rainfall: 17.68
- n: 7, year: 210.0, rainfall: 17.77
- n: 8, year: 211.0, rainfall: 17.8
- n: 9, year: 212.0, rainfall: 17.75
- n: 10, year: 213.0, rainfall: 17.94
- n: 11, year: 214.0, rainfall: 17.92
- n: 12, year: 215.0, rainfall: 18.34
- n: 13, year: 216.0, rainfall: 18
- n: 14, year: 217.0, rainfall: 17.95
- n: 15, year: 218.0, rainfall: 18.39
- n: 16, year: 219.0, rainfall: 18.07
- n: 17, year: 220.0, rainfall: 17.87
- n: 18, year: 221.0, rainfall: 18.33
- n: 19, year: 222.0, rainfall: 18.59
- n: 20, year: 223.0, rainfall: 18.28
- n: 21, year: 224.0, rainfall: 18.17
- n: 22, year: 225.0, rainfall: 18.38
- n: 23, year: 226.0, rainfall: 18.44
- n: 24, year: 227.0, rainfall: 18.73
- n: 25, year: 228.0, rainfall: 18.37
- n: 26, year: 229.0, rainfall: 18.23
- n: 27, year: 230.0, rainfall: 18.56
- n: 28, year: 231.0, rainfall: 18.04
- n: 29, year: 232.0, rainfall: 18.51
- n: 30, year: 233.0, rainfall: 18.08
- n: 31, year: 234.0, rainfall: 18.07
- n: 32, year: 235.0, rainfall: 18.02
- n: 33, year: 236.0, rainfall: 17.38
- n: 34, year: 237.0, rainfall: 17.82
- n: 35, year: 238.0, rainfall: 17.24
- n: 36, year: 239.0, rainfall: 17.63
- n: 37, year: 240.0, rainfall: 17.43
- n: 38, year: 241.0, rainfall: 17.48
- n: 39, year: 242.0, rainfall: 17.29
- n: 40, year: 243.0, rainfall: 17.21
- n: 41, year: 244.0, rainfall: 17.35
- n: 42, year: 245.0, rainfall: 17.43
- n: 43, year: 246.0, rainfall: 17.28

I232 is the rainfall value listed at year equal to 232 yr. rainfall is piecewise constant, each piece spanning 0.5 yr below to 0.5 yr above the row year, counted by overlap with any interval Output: 18.51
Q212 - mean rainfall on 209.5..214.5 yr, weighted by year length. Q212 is 17.8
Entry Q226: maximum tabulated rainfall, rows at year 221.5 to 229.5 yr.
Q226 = 18.73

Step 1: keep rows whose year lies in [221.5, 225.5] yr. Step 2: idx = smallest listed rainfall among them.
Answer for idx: 18.17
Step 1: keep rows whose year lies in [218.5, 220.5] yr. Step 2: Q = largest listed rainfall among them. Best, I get 18.07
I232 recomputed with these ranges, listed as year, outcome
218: 18.39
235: 18.02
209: 17.68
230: 18.56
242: 17.29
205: 17.99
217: 17.95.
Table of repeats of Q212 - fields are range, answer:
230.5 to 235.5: 18.1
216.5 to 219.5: 18.1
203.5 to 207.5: 17.8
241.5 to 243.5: 17.2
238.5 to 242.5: 17.5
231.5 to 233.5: 18.3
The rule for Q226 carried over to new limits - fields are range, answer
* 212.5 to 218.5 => 18.39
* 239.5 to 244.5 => 17.48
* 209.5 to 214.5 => 17.94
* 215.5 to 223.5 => 18.59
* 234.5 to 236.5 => 18.02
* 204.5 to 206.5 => 18.06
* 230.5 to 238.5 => 18.51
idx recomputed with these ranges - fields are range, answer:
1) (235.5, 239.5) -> 17.24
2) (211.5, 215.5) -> 17.75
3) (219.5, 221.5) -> 17.87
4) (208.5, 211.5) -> 17.68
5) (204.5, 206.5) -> 17.99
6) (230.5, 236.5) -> 17.38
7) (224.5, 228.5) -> 18.37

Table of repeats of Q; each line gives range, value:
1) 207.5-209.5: 17.68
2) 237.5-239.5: 17.63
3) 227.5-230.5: 18.56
